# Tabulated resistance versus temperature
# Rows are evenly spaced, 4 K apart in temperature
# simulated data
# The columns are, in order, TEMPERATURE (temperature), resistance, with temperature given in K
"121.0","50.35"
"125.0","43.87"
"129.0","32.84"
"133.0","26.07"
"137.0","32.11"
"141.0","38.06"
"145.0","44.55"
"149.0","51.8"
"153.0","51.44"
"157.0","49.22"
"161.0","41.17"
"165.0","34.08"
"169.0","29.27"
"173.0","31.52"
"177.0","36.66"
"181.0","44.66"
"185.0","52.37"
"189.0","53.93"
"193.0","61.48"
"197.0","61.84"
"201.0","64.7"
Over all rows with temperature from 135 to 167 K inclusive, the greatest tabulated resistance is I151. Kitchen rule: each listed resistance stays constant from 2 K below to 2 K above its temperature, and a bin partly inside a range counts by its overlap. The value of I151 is 51.8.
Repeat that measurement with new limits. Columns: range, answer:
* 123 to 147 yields 44.55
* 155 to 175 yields 49.22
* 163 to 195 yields 61.48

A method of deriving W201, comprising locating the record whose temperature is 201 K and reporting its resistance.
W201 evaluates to 64.7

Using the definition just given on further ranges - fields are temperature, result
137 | 32.11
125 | 43.87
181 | 44.66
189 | 53.93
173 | 31.52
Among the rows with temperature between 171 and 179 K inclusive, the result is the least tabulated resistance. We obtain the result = 31.52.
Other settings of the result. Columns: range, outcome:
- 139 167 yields 34.08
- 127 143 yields 26.07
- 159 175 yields 29.27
